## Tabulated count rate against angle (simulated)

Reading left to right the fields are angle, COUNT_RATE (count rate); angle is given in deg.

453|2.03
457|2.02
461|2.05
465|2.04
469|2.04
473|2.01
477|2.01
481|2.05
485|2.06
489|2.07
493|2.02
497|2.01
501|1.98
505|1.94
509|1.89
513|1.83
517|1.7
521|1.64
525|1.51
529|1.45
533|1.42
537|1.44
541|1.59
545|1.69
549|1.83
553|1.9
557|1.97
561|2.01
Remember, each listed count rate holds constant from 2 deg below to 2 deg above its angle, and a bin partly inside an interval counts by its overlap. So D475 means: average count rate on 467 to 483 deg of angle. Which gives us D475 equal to 2.03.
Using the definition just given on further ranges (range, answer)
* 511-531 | 1.63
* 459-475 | 2.04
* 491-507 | 1.99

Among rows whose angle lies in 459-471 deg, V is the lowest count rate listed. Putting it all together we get 2.04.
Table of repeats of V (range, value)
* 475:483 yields 2.01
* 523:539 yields 1.42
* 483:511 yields 1.89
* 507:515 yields 1.83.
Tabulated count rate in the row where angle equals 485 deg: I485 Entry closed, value 2.06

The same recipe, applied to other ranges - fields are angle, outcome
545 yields 1.69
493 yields 2.02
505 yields 1.94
